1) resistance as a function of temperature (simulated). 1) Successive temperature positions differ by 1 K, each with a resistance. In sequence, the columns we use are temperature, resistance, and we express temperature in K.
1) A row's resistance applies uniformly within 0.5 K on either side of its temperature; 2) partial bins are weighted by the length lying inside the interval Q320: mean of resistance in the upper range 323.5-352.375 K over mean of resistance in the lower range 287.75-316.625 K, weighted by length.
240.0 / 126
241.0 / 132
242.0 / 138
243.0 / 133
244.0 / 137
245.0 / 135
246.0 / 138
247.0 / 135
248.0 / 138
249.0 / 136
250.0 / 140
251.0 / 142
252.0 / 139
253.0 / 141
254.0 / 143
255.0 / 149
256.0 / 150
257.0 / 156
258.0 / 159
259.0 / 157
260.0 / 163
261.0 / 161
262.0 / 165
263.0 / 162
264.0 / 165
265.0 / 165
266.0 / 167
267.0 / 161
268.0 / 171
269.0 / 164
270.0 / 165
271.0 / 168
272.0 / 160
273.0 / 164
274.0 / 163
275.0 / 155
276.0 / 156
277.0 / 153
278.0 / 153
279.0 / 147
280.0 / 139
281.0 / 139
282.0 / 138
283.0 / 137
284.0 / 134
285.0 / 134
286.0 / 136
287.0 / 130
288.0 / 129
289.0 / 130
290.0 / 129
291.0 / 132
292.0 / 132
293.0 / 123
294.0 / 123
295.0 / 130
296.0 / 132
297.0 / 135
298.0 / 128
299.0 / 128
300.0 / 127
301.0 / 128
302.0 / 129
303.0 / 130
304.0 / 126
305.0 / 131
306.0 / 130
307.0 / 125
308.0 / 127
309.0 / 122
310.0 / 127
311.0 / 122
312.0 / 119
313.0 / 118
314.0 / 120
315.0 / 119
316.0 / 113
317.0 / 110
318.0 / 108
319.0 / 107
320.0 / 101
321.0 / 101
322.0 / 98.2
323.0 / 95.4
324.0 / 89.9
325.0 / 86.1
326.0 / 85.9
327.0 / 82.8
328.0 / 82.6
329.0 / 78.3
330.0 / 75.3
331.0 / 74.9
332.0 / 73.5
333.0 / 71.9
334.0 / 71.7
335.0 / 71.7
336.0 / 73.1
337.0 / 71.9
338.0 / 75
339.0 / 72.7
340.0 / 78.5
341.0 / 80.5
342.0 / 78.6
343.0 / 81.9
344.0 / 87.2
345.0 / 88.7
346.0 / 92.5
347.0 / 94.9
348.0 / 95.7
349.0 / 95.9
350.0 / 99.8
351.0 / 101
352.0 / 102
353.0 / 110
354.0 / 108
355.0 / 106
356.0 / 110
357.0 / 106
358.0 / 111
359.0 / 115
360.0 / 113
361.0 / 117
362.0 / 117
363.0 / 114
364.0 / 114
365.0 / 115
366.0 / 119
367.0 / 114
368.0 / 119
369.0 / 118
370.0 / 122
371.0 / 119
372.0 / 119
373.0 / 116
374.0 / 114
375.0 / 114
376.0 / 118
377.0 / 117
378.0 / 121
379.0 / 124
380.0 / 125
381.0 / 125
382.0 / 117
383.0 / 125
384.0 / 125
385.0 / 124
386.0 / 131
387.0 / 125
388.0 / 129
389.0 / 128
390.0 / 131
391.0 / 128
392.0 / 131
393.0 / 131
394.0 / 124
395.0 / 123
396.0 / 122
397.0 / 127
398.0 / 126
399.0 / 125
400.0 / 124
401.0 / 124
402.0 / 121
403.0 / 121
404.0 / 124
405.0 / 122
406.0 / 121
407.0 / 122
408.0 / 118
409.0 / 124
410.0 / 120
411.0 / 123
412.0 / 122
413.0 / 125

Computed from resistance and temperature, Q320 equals 0.66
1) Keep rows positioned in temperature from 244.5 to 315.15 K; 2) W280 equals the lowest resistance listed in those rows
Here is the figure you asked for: 118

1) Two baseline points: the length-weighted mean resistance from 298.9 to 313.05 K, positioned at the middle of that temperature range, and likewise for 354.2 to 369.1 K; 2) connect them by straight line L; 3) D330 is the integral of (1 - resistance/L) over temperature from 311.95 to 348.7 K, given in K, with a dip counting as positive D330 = 9.5 K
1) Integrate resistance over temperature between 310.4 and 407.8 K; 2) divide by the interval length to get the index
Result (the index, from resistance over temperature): 108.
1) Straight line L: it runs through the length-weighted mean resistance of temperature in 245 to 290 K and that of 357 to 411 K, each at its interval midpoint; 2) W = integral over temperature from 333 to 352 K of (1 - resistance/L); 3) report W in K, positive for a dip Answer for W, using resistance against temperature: 6.8 K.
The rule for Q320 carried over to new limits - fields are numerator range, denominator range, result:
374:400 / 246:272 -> 0.81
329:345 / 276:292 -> 0.55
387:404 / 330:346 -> 1.63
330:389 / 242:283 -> 0.69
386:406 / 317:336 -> 1.45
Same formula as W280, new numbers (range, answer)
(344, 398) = 87.2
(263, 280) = 139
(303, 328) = 82.6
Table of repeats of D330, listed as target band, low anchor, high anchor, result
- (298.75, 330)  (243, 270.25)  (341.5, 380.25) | 4.2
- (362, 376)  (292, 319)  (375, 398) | 0.9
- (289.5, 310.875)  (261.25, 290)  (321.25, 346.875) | -1.2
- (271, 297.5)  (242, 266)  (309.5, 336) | -3.1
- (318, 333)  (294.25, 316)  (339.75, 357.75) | 3.2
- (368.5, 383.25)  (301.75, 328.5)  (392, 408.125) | 0.1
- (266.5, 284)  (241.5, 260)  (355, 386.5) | -2.1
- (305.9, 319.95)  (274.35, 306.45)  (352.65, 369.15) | 1.1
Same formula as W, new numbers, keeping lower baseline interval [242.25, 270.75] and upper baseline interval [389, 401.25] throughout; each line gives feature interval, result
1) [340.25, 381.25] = 7.4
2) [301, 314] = 1.5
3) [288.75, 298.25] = 1.0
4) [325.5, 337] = 5.1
